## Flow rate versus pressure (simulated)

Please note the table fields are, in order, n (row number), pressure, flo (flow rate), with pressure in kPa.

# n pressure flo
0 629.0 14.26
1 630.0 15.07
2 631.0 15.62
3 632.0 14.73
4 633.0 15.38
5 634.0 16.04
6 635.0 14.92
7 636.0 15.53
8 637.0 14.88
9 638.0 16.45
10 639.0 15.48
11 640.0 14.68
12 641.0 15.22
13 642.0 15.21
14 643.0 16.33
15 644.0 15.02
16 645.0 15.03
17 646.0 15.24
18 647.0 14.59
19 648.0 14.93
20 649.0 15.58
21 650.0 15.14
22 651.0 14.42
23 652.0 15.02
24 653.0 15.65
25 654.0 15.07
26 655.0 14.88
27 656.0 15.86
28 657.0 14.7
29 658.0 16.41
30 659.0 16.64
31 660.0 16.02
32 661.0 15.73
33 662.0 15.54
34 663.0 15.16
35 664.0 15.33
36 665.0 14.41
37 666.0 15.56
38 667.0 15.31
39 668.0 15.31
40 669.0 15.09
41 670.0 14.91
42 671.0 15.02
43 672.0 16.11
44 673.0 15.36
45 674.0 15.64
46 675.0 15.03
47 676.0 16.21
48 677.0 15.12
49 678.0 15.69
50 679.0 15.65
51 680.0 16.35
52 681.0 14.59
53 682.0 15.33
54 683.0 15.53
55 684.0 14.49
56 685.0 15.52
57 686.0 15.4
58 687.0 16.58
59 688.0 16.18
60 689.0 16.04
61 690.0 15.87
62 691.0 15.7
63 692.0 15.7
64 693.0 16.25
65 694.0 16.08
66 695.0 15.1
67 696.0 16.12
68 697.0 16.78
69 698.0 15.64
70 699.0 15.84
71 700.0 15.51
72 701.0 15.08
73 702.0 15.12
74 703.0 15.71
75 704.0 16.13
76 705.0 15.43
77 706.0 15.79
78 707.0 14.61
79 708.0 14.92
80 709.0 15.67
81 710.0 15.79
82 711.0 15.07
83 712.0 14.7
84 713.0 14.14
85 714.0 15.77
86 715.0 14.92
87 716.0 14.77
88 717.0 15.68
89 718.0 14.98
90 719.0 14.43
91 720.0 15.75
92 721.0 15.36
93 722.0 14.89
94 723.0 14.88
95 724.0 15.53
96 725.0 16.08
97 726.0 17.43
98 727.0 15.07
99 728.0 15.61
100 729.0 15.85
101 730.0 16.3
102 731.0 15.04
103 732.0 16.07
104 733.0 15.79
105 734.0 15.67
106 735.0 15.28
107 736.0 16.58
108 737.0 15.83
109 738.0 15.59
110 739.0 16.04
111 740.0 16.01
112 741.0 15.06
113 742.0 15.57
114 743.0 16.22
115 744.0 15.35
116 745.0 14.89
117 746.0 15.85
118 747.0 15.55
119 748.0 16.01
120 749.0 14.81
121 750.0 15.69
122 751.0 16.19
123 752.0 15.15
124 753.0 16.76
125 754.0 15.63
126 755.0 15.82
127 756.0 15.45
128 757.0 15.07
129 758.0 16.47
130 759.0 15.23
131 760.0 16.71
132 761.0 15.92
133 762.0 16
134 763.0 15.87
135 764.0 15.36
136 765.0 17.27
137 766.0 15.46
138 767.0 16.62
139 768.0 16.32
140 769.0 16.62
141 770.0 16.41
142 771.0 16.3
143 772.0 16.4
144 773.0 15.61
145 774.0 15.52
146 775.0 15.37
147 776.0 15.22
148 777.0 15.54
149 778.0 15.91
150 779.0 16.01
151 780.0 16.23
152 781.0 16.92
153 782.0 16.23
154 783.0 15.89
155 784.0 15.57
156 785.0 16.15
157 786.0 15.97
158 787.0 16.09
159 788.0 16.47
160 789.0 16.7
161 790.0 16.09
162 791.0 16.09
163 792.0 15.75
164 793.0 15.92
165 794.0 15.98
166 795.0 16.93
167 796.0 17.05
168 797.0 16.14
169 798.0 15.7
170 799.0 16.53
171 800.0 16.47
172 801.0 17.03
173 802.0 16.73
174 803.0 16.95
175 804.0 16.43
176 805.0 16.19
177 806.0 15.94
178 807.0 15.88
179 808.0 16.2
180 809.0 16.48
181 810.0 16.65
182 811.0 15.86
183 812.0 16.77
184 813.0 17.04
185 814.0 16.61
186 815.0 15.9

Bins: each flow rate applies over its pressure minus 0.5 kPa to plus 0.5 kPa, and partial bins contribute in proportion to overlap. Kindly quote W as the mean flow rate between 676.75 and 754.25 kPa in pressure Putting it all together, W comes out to 15.6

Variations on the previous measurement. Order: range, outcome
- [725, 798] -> 15.9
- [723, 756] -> 15.7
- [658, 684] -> 15.5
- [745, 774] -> 15.9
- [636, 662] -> 15.4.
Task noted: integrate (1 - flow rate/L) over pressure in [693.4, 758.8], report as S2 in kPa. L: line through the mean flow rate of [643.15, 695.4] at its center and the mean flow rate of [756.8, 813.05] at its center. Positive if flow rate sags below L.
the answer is 1.0 kPa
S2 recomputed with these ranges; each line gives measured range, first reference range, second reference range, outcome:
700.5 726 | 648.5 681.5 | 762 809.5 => 0.69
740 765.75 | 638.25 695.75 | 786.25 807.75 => 0.44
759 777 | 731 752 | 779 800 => -0.05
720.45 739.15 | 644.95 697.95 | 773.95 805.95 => 0.13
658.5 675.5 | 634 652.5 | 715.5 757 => -0.11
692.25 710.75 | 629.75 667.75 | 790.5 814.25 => 0.07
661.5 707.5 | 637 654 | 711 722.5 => -1.27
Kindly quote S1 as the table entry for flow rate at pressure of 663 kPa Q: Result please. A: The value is 15.16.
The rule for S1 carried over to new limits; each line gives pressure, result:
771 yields 16.3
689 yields 16.04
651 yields 14.42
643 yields 16.33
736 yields 16.58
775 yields 15.37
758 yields 16.47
